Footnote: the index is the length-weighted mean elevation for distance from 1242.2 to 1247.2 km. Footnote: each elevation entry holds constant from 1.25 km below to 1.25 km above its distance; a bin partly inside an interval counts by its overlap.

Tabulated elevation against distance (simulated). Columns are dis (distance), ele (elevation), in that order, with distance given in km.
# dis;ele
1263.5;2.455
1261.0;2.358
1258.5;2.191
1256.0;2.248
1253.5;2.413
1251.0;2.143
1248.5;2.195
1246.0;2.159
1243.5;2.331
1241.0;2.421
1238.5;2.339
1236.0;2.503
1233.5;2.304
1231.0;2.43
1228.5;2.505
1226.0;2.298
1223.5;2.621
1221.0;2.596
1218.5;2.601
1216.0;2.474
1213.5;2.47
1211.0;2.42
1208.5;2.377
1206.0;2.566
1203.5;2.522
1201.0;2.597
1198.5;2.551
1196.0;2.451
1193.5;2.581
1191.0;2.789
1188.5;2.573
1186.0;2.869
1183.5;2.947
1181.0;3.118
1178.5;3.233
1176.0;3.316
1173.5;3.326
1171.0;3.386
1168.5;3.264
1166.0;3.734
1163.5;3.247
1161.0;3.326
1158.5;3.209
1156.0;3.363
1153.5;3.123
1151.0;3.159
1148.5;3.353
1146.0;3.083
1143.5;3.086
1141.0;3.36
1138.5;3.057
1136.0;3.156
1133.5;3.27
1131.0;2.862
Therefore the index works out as 2.25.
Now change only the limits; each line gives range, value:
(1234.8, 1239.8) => 2.42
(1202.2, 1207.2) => 2.54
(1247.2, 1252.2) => 2.17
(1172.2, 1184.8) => 3.19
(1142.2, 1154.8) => 3.16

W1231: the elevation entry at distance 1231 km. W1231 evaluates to 2.43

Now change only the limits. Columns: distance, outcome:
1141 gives 3.36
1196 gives 2.451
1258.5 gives 2.191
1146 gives 3.083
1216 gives 2.474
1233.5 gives 2.304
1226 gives 2.298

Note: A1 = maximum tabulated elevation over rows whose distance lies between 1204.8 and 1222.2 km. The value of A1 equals 2.601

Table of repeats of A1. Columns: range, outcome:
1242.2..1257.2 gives 2.413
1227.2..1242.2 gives 2.505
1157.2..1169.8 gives 3.734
